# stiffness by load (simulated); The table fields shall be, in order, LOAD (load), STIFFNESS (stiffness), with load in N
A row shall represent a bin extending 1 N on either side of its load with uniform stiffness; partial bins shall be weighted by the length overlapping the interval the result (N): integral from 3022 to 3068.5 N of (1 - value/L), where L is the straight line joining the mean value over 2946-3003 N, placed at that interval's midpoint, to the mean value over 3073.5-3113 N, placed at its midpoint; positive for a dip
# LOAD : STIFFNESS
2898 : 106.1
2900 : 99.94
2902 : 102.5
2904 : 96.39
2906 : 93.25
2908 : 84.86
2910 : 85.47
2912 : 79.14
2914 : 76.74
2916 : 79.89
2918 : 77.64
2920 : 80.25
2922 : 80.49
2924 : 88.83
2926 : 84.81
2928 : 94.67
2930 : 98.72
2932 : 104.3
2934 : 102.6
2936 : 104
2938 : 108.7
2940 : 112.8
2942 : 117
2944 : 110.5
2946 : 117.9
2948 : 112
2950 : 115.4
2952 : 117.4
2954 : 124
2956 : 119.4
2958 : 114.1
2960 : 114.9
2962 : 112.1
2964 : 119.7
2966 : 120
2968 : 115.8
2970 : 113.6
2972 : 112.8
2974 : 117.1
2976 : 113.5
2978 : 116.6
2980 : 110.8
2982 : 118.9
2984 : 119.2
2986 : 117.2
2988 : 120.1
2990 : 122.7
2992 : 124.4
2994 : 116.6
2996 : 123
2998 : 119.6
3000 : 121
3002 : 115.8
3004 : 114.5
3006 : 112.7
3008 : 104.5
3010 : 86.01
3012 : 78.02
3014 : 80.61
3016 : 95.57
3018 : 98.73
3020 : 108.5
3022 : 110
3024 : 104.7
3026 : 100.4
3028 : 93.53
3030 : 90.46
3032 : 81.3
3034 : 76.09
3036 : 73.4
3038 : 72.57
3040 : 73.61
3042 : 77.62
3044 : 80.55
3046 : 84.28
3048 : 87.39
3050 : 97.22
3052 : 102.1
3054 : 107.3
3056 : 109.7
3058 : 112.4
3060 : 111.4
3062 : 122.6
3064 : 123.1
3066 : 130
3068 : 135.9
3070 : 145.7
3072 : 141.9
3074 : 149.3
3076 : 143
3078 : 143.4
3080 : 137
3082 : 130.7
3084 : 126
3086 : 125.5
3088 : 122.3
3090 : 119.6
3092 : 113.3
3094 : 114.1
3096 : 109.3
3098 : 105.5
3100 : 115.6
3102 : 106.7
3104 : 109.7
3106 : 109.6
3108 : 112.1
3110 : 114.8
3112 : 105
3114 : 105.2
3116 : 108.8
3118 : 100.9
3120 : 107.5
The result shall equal 8.42 N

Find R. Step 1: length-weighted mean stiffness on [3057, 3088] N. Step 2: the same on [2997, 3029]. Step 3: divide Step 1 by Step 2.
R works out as 1.28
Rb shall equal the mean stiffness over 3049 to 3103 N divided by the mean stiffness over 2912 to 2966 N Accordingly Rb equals 1.18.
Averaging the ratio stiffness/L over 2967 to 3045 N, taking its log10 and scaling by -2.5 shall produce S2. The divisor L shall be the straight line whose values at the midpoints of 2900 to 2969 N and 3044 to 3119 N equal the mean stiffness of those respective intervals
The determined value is 0.055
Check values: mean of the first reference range 102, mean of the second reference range 117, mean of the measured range 103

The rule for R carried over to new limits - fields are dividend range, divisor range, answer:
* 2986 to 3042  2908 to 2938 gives 1.13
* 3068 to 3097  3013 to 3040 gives 1.44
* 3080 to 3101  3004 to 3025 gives 1.21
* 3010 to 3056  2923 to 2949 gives 0.86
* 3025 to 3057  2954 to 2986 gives 0.76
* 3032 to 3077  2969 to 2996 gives 0.91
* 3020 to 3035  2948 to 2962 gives 0.81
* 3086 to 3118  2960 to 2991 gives 0.96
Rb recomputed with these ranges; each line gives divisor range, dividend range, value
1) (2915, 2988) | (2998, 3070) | 0.93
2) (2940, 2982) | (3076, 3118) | 1.01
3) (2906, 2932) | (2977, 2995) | 1.39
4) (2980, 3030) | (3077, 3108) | 1.10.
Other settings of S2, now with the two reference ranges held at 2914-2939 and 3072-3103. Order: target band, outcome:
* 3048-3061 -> 0.124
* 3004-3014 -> 0.134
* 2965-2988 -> -0.143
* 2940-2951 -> -0.198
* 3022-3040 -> 0.281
